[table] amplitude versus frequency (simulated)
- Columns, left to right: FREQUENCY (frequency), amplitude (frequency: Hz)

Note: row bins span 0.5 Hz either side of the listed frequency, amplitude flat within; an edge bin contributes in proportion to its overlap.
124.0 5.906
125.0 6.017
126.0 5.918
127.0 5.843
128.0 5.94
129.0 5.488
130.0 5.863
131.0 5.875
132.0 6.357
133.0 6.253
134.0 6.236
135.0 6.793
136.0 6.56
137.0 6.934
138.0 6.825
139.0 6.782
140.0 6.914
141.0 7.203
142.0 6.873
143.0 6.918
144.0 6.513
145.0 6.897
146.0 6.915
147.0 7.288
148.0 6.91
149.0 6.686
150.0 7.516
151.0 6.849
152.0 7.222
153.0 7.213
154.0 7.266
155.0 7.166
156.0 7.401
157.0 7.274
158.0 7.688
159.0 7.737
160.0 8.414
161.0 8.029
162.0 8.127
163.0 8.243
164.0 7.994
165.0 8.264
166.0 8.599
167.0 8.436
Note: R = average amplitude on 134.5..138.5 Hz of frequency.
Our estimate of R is 6.78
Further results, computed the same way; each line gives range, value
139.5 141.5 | 7.06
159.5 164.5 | 8.16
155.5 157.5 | 7.34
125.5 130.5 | 5.81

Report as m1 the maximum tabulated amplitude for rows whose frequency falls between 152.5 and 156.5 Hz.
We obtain 7.401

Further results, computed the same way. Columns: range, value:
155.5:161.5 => 8.414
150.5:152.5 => 7.222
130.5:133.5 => 6.357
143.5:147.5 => 7.288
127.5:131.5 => 5.94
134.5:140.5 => 6.934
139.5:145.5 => 7.203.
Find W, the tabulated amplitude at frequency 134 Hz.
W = 6.236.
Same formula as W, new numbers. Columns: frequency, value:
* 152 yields 7.222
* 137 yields 6.934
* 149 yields 6.686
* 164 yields 7.994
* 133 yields 6.253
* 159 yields 7.737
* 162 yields 8.127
